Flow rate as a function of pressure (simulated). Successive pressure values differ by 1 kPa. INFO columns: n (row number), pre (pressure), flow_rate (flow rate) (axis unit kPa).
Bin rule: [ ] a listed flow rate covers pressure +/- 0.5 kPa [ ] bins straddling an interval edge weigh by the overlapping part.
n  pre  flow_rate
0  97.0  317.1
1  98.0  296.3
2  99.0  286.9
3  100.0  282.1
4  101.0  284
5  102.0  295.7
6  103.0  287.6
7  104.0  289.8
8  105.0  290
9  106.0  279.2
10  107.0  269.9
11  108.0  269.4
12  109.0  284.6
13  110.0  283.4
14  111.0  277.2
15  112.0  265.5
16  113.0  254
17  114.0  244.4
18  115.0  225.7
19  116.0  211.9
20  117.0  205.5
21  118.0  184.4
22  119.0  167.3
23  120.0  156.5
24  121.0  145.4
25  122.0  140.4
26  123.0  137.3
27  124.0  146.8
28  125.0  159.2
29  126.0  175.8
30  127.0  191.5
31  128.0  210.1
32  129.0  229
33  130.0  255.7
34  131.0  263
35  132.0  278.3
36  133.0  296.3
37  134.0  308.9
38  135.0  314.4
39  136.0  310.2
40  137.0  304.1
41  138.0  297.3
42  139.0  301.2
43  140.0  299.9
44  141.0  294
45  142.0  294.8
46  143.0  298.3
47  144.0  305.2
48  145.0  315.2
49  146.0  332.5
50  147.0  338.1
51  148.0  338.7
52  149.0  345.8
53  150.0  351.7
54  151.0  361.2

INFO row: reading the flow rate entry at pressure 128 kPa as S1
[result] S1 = 210.1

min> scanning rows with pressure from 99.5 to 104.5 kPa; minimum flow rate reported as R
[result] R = 282.1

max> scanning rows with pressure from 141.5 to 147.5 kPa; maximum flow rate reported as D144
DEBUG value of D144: 338.1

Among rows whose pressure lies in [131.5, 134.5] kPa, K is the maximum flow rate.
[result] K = 308.9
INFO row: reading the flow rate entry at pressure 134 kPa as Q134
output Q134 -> 308.9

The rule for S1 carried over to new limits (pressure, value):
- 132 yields 278.3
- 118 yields 184.4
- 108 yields 269.4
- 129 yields 229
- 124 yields 146.8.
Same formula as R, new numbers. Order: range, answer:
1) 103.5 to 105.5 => 289.8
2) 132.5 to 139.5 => 296.3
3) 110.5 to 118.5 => 184.4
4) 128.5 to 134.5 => 229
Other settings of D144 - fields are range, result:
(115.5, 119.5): 211.9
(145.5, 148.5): 338.7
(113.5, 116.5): 244.4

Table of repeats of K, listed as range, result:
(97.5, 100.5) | 296.3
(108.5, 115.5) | 284.6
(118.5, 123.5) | 167.3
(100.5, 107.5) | 295.7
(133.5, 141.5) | 314.4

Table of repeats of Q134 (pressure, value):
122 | 140.4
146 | 332.5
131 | 263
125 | 159.2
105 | 290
